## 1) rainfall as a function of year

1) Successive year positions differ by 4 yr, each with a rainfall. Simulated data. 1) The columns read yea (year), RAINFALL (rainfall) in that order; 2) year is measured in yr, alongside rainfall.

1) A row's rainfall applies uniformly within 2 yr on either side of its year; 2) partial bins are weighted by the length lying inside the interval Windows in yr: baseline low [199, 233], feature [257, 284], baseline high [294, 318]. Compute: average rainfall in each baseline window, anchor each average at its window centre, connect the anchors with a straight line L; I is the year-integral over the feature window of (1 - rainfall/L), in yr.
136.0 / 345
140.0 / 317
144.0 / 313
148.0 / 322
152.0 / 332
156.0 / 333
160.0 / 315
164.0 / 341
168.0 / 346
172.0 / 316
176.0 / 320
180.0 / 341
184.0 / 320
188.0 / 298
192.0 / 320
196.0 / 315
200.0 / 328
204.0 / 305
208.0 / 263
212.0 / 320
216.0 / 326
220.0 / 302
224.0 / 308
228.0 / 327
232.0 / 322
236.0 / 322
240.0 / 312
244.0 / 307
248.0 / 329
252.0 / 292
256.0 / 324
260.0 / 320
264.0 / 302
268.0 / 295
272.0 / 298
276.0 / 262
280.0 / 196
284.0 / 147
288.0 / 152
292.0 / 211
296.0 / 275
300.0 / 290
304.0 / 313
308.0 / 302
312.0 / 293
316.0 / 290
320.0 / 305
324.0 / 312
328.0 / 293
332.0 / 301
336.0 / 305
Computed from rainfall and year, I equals 2.68 yr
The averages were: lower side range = 310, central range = 271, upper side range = 294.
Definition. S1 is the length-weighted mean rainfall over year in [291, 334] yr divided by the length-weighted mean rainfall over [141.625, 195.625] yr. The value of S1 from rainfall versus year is 0.90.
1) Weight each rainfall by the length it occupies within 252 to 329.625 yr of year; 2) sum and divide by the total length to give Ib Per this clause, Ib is 273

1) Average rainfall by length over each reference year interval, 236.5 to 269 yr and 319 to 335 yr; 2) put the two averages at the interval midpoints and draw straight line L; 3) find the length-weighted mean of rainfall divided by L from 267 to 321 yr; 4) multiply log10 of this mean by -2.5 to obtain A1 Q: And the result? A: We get 0.19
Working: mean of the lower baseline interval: 311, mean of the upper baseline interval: 303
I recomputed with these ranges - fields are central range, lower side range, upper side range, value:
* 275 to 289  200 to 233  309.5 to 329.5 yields 5.4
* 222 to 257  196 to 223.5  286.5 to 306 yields -3.3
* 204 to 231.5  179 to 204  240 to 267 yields 0.6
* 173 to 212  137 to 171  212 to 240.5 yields 1.2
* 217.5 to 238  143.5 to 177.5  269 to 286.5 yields -3.5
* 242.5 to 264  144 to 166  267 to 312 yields -3.4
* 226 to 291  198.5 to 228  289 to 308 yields 1.8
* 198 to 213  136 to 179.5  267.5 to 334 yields 0.2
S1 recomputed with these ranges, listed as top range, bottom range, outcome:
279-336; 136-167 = 0.81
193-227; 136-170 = 0.94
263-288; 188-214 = 0.78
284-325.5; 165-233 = 0.85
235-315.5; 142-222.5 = 0.87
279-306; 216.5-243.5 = 0.72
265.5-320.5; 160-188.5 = 0.79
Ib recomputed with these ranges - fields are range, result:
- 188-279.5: 307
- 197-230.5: 310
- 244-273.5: 309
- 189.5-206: 316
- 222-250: 318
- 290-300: 252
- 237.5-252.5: 312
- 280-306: 229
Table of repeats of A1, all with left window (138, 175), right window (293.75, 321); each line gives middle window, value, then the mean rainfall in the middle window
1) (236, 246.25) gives -0.01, 312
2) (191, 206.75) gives 0.01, 314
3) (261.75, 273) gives 0.01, 299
